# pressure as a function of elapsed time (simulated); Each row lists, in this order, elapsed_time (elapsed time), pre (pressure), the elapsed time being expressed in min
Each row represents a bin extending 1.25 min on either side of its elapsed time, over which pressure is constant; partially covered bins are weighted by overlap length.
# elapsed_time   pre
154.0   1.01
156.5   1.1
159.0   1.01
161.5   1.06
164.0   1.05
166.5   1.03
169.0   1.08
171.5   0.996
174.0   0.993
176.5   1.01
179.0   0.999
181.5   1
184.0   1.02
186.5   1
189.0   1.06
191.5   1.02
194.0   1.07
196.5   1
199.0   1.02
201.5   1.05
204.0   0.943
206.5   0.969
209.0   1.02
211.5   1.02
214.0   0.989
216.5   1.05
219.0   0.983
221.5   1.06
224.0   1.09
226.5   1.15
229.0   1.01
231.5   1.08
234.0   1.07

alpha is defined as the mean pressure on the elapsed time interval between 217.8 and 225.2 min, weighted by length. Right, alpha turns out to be 1.04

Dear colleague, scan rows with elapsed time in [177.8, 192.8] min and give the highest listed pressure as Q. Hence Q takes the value 1.06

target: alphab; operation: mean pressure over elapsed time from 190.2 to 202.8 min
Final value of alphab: 1.03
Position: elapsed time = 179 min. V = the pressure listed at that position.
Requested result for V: 0.999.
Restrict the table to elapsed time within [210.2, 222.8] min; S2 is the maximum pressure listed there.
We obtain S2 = 1.06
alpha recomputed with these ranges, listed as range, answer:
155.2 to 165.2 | 1.05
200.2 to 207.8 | 0.988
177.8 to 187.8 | 1.01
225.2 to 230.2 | 1.08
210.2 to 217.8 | 1.02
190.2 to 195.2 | 1.04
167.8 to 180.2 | 1.02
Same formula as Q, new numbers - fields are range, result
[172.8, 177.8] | 1.01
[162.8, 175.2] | 1.08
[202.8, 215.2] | 1.02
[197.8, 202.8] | 1.05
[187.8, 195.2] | 1.07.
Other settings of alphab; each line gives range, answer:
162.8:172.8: 1.04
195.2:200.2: 1.01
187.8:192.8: 1.04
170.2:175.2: 0.995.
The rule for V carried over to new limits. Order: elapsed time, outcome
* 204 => 0.943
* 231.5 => 1.08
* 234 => 1.07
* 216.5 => 1.05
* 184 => 1.02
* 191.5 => 1.02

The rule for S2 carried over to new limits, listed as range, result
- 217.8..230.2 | 1.15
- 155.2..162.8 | 1.1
